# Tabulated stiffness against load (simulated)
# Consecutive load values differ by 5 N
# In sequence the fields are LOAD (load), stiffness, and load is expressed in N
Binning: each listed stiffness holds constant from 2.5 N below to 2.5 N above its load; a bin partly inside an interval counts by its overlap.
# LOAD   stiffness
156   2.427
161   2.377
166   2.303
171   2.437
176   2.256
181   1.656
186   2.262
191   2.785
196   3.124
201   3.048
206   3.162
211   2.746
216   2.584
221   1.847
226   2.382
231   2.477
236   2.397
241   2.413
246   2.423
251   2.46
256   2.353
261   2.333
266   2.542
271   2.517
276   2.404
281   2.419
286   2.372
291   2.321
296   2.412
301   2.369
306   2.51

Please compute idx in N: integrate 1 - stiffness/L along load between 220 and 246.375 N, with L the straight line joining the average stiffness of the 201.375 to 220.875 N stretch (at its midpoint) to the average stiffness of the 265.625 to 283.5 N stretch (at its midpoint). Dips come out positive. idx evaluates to 2.95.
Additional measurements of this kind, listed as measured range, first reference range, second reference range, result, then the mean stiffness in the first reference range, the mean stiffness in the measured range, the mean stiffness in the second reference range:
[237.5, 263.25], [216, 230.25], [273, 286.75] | -0.9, 2.24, 2.4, 2.41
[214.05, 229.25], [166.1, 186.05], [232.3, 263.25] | 0.3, 2.16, 2.27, 2.4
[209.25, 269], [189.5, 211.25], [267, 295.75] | 6.7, 3.01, 2.41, 2.41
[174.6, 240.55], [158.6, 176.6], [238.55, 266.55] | -3.8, 2.35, 2.52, 2.41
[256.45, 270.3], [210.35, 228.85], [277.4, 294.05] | -0.4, 2.36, 2.44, 2.37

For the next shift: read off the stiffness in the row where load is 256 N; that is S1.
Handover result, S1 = 2.353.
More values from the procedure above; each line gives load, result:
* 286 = 2.372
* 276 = 2.404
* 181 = 1.656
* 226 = 2.382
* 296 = 2.412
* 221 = 1.847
